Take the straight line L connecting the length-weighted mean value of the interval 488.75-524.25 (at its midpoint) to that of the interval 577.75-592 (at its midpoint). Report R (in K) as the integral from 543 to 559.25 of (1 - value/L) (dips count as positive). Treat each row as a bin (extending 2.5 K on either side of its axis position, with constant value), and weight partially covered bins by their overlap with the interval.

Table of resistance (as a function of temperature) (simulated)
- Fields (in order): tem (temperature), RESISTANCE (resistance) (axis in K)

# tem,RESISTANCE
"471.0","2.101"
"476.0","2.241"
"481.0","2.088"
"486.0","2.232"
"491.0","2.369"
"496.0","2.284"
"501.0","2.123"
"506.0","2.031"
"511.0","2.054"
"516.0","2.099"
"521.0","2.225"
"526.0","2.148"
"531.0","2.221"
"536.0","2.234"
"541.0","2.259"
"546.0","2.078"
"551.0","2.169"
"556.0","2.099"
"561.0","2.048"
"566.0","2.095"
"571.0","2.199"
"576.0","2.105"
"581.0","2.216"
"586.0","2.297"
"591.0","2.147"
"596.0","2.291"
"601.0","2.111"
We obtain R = 0.6 K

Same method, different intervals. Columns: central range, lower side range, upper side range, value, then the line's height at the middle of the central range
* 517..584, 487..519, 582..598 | 1.37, 2.21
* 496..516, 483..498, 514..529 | 1.13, 2.22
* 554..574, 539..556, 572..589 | 0.64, 2.18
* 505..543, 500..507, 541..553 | -0.92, 2.11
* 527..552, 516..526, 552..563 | -0.71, 2.13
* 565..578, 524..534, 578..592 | 0.45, 2.22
